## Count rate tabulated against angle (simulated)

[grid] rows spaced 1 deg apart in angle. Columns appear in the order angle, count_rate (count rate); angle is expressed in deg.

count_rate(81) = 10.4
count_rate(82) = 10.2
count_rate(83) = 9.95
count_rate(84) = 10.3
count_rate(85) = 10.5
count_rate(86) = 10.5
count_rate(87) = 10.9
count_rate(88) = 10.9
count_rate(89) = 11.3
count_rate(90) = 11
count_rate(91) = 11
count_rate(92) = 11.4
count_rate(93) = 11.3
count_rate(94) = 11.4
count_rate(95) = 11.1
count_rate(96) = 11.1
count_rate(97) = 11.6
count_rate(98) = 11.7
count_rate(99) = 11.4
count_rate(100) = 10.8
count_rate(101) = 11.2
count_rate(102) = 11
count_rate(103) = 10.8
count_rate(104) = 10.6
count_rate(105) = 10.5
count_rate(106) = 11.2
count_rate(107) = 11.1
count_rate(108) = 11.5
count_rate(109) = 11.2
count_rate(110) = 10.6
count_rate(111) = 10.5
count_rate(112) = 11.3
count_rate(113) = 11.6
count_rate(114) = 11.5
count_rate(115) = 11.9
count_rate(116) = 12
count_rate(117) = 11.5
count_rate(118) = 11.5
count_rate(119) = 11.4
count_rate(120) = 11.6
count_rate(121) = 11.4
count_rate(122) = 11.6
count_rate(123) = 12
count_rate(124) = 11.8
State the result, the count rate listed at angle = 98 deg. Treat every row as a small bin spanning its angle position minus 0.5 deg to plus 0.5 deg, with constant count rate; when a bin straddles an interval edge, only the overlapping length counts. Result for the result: 11.7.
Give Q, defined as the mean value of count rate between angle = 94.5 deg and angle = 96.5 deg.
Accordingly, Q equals 11.1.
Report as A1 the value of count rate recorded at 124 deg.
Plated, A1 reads 11.8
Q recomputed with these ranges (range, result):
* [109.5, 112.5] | 10.8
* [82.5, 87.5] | 10.4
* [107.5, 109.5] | 11.3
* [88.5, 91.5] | 11.1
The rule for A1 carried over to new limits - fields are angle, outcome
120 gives 11.6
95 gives 11.1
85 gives 10.5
